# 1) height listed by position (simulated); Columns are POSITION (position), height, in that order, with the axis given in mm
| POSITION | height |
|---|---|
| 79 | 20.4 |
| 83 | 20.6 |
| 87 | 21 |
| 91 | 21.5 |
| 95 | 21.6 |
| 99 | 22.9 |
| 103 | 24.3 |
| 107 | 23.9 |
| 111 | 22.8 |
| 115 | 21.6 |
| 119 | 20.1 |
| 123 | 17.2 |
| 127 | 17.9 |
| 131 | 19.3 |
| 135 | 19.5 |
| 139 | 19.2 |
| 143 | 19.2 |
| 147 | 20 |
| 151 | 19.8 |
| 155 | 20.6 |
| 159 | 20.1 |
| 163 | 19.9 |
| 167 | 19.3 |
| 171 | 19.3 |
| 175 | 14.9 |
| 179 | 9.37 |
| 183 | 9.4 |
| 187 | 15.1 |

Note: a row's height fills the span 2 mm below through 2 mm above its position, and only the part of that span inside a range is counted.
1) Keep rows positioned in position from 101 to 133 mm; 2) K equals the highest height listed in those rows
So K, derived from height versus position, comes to 24.3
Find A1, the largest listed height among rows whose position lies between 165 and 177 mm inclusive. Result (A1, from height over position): 19.3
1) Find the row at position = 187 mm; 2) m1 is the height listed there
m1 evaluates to 15.1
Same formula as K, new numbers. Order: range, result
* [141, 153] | 20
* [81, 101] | 22.9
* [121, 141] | 19.5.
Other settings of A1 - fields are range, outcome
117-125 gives 20.1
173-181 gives 14.9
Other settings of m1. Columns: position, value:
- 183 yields 9.4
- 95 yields 21.6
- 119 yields 20.1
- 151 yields 19.8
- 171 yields 19.3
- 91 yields 21.5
